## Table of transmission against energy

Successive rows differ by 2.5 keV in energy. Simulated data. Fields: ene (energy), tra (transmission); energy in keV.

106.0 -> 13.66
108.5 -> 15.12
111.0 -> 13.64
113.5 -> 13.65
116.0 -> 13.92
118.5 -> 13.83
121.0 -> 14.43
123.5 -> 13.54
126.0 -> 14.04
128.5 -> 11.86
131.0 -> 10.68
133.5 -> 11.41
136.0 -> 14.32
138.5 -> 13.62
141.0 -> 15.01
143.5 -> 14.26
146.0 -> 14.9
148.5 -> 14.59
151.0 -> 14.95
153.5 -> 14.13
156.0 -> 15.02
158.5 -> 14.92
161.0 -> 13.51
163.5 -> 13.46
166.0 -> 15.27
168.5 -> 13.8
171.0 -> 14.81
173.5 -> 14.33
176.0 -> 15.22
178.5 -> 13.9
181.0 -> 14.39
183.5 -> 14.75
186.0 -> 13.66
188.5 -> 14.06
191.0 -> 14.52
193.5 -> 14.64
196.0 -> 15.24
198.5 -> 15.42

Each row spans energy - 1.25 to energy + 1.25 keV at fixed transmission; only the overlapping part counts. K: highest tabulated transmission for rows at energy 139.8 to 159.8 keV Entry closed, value 15.02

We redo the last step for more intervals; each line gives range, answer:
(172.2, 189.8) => 15.22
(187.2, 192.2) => 14.52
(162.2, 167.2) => 15.27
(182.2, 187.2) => 14.75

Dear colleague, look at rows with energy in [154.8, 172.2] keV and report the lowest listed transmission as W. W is 13.46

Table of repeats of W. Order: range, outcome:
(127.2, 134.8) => 10.68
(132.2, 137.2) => 11.41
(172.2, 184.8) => 13.9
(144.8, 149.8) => 14.59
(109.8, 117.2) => 13.64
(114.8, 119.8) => 13.83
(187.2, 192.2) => 14.06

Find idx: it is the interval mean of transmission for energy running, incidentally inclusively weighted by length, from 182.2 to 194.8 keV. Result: 14.3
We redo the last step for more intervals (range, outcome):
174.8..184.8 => 14.6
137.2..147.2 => 14.4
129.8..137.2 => 12.1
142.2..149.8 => 14.6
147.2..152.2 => 14.8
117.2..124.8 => 13.9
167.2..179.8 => 14.4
